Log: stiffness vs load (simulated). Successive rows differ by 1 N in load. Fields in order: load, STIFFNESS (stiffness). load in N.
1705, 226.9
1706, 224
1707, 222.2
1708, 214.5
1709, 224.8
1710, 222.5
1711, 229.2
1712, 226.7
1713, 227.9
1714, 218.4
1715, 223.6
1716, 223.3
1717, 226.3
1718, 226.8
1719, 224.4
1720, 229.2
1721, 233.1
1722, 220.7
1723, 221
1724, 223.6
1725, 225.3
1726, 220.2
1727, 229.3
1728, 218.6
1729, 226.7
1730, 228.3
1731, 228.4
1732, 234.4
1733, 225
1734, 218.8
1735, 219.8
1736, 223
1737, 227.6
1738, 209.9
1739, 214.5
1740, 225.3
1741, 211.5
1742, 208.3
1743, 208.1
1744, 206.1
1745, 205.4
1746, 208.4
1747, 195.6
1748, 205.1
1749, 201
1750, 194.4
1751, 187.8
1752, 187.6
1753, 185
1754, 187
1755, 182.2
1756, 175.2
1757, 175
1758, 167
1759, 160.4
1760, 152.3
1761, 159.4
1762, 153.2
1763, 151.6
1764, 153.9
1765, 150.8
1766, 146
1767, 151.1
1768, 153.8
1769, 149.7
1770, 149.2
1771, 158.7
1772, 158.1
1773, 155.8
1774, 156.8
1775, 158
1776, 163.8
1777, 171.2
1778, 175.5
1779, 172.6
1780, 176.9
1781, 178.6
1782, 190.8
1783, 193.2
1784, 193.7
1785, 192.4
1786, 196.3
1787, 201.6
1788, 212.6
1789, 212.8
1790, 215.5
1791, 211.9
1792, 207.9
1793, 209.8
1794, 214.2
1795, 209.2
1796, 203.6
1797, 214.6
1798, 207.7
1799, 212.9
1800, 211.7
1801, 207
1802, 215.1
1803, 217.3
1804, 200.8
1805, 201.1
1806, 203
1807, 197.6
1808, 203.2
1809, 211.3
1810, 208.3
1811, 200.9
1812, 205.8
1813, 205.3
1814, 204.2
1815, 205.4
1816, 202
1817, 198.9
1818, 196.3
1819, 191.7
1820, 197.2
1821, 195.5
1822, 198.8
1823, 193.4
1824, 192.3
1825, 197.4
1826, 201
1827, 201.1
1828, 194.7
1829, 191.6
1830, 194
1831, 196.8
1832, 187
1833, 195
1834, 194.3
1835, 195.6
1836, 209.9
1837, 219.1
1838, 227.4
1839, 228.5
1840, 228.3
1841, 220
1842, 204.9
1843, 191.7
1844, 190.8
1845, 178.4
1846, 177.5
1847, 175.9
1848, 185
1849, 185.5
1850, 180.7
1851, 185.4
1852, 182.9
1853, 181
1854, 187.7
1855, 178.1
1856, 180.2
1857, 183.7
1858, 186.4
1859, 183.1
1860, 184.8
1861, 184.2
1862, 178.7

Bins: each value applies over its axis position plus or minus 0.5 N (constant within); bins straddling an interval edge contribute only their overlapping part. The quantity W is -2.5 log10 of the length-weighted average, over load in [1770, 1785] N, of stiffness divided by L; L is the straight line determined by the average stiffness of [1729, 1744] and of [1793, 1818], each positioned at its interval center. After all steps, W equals 0.23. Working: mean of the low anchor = 220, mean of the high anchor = 207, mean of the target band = 172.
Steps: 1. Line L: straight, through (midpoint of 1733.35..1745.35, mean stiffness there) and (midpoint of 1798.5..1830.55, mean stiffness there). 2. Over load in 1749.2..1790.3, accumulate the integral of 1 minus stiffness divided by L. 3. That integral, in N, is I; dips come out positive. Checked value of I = 7.1 N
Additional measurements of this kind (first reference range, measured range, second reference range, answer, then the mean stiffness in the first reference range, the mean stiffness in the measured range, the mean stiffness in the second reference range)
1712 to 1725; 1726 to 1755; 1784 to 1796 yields 1.1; 225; 211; 207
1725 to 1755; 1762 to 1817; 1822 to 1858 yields 3.7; 211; 189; 195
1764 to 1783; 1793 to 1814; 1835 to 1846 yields -2.8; 163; 208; 208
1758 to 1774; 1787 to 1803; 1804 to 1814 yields -2.0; 154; 211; 204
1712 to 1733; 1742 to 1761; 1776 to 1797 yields 2.2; 225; 188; 197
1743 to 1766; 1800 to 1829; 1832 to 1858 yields -1.9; 179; 202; 194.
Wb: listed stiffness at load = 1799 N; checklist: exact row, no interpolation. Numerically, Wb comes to 212.9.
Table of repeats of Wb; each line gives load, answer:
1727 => 229.3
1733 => 225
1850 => 180.7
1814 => 204.2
